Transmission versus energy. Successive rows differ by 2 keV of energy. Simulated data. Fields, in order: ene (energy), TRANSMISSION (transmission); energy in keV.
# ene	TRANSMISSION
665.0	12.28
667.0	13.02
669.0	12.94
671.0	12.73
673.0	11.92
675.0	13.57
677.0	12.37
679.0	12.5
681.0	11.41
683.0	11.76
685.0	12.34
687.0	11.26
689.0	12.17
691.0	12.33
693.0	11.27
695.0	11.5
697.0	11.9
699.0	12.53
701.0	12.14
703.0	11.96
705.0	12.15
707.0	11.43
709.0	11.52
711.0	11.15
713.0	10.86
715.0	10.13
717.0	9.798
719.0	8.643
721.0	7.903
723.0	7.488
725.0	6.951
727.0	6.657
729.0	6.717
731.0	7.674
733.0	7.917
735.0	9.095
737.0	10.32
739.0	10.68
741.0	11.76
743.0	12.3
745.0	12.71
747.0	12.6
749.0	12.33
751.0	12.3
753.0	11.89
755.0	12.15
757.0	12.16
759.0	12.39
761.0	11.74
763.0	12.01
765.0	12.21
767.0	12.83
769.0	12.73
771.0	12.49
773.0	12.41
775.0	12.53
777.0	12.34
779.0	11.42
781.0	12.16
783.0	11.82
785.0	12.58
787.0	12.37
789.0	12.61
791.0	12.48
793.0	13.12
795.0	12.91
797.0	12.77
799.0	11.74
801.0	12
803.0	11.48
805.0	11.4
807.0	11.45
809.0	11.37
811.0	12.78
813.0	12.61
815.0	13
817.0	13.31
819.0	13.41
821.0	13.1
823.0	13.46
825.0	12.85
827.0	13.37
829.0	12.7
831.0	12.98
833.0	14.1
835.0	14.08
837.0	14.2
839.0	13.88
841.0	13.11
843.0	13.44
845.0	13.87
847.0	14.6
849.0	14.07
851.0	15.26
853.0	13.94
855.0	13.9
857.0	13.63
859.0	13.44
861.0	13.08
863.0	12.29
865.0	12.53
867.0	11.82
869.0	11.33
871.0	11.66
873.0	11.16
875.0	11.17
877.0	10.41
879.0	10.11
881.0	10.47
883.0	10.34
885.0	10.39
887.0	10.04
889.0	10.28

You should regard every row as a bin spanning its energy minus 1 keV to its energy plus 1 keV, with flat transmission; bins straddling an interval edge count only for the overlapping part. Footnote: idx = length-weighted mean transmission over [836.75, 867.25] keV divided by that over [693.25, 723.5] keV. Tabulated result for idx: 1.26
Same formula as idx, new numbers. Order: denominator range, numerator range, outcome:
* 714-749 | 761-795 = 1.31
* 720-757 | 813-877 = 1.31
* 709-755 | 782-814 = 1.22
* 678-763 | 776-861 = 1.19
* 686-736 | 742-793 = 1.22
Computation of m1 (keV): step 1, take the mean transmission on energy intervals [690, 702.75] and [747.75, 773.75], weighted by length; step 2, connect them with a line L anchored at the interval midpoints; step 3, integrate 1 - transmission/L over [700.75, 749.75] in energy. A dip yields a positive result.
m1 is 8.2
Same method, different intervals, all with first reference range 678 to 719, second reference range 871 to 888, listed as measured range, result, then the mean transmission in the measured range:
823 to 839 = -3.9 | 13.5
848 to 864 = -4.5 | 13.7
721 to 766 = 3.2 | 10.5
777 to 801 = -2.8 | 12.3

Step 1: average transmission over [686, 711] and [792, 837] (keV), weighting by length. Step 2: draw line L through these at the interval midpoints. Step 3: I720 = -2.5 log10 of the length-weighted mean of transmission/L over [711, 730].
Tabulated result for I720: 0.37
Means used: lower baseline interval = 11.8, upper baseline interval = 12.8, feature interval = 8.5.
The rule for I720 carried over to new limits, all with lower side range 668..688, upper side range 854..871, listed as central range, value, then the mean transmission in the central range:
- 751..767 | 0.028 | 12.1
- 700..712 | 0.056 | 11.7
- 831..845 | -0.092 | 13.7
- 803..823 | 0.008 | 12.5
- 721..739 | 0.474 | 8.01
